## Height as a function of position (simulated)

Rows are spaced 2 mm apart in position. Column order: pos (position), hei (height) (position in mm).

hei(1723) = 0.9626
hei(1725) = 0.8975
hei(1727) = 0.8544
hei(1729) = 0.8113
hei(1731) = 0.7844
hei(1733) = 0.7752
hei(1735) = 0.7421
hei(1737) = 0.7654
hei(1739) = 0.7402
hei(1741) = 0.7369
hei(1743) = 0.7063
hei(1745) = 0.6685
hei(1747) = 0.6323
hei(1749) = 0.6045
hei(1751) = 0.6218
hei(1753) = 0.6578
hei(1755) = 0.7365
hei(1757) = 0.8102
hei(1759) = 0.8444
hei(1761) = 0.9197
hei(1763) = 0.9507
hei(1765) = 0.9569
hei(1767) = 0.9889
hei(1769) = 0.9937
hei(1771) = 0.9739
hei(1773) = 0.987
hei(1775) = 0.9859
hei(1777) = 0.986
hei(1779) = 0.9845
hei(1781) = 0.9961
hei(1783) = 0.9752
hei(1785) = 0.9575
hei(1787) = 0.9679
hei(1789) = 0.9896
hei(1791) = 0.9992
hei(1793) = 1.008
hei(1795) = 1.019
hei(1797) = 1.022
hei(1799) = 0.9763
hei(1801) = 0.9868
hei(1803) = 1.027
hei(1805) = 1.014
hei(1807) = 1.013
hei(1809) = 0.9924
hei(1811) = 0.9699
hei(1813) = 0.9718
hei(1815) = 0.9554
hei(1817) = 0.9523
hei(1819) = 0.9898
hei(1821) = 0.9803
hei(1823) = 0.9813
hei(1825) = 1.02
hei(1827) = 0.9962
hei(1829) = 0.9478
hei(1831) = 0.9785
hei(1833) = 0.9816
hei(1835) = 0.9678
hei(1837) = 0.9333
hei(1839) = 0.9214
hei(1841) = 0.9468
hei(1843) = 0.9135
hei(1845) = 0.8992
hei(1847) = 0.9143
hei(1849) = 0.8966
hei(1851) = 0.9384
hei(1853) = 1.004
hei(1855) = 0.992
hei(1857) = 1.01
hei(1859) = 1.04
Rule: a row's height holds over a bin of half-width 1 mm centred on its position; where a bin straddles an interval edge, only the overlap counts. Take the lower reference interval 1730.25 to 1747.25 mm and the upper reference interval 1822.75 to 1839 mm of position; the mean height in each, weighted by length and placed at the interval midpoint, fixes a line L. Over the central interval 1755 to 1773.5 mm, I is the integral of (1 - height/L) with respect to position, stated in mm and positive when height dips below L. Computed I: -2.90 mm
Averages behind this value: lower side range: 0.731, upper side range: 0.972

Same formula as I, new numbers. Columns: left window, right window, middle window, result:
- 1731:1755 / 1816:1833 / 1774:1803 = -4.55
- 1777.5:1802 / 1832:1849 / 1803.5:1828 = -0.68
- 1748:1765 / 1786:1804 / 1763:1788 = -2.61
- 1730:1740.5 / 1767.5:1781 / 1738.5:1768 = 3.25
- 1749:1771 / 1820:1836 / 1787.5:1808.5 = -1.92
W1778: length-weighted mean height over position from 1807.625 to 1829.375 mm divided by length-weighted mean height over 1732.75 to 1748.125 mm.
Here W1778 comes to 1.37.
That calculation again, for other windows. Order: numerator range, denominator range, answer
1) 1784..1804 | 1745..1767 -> 1.28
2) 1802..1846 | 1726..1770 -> 1.23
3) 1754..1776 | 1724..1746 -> 1.20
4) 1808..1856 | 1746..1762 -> 1.32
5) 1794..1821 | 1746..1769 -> 1.24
